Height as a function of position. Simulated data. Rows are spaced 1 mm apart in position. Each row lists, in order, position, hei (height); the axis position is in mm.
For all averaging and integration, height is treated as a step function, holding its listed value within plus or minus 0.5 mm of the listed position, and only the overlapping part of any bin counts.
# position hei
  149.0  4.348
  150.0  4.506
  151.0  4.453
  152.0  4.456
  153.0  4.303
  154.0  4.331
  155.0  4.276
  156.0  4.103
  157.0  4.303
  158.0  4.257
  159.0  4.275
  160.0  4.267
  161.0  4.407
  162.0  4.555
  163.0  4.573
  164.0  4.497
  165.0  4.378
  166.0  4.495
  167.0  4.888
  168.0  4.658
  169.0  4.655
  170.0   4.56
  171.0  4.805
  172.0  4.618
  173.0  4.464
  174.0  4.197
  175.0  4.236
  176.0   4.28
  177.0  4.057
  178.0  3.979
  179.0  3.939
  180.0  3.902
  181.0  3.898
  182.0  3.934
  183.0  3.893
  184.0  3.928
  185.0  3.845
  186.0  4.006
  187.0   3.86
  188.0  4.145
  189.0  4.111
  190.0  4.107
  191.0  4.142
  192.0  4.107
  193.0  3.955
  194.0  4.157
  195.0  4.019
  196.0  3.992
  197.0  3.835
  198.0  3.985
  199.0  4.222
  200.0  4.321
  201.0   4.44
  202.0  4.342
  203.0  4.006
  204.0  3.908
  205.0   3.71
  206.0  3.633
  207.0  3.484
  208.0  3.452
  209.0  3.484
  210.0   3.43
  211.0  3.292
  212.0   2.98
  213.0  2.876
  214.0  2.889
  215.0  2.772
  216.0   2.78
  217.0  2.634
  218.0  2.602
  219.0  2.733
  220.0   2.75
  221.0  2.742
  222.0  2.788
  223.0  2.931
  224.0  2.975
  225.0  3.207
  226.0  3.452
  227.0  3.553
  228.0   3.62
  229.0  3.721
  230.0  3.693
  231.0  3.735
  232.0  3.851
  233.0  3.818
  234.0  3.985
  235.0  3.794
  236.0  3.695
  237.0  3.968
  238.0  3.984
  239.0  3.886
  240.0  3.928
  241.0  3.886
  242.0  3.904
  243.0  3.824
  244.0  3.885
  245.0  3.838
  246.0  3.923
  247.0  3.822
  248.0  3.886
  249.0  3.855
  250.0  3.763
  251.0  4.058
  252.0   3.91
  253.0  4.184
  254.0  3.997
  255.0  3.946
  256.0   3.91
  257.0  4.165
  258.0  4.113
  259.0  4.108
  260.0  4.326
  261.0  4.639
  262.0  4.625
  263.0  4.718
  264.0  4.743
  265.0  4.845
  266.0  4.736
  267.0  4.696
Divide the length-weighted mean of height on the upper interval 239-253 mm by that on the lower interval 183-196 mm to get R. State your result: 0.97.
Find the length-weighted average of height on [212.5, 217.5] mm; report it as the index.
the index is 2.79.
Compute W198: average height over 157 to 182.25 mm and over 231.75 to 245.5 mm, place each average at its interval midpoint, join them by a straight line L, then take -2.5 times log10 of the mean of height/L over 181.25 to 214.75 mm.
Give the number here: 0.09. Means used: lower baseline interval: 4.35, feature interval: 3.83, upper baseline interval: 3.88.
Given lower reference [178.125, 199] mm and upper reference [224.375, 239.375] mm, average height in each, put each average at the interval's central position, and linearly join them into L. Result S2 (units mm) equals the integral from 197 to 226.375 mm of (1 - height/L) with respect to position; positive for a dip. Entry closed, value 3.9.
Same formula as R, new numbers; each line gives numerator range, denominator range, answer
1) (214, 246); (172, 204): 0.85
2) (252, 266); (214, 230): 1.43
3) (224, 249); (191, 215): 1.01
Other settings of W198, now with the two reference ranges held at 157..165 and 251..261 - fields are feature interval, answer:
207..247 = 0.219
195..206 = 0.057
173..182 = 0.069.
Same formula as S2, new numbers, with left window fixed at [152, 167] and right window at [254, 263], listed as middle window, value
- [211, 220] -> 3.1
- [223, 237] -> 2.2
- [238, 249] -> 1.0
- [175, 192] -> 1.3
